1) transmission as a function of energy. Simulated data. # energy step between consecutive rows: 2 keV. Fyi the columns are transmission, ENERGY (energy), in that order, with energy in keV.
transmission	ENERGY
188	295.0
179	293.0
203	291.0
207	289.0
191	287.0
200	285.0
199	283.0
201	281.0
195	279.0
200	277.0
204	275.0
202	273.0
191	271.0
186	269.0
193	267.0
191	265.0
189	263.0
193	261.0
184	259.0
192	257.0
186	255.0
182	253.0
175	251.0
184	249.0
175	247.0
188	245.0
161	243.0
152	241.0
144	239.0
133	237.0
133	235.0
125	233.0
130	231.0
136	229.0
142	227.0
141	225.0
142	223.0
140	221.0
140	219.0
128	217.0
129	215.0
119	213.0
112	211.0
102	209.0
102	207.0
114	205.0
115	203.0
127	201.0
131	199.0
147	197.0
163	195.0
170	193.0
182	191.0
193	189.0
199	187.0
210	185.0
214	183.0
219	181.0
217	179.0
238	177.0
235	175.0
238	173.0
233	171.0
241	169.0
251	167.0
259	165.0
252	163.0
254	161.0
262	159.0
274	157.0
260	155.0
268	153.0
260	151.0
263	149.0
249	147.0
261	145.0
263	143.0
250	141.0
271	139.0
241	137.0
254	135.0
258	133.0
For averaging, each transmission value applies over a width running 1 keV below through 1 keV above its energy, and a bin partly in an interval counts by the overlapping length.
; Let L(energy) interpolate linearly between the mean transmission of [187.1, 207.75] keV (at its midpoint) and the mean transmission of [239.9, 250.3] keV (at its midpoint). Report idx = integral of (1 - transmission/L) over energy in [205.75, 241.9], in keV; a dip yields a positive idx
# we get 6.9 keV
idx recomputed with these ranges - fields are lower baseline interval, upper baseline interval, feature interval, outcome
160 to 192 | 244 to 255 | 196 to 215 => 8.1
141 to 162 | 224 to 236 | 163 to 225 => 6.7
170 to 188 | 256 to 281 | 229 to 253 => 5.6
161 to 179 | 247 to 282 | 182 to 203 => 5.5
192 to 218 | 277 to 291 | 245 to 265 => -1.4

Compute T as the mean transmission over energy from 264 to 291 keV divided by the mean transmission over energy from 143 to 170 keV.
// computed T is 0.76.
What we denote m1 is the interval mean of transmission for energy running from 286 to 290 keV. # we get 199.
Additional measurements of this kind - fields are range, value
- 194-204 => 137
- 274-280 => 200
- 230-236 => 129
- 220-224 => 141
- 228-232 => 133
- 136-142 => 254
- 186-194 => 186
